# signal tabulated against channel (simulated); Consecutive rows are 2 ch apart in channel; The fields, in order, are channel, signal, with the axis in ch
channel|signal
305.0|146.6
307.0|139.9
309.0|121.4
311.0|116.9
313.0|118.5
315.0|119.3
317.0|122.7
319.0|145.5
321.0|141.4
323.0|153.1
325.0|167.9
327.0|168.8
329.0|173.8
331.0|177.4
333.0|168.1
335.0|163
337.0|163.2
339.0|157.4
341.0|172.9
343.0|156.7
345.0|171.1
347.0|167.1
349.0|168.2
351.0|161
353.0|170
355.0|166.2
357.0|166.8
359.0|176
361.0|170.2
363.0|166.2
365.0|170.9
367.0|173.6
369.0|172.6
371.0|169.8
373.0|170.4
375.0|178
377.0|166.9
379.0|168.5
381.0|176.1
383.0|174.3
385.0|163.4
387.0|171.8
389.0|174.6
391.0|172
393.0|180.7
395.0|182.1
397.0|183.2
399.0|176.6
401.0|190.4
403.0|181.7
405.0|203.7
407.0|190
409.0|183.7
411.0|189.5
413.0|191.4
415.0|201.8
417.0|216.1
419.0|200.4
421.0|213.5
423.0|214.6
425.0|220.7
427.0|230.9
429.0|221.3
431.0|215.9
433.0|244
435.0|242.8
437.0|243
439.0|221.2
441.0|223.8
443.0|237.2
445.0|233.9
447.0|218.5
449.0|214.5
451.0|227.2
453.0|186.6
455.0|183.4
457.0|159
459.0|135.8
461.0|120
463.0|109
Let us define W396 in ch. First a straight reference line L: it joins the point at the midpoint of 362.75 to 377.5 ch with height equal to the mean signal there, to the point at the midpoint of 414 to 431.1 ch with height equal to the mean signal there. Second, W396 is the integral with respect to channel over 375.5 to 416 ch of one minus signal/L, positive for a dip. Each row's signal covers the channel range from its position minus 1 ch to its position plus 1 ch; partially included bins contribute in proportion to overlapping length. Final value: 2.44 ch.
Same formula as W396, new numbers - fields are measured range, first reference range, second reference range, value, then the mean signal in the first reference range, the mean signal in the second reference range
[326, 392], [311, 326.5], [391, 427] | -2.6 ch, 138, 196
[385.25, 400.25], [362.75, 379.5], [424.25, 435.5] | 1.2 ch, 171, 229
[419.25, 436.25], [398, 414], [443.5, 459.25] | -2.7 ch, 188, 199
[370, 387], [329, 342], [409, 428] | 1.6 ch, 168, 207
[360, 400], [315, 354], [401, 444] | 3.1 ch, 160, 213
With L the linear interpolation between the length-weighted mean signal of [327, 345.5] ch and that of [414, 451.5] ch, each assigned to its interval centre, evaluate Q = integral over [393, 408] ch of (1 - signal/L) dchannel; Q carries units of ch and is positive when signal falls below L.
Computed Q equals 1.3 ch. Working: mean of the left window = 167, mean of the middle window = 186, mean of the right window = 223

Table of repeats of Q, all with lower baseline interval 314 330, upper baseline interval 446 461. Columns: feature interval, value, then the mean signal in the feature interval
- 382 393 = -0.35 ch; 172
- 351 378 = -1.63 ch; 170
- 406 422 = -2.23 ch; 198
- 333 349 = -1.11 ch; 165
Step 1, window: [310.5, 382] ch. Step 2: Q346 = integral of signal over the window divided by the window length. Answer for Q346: 162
